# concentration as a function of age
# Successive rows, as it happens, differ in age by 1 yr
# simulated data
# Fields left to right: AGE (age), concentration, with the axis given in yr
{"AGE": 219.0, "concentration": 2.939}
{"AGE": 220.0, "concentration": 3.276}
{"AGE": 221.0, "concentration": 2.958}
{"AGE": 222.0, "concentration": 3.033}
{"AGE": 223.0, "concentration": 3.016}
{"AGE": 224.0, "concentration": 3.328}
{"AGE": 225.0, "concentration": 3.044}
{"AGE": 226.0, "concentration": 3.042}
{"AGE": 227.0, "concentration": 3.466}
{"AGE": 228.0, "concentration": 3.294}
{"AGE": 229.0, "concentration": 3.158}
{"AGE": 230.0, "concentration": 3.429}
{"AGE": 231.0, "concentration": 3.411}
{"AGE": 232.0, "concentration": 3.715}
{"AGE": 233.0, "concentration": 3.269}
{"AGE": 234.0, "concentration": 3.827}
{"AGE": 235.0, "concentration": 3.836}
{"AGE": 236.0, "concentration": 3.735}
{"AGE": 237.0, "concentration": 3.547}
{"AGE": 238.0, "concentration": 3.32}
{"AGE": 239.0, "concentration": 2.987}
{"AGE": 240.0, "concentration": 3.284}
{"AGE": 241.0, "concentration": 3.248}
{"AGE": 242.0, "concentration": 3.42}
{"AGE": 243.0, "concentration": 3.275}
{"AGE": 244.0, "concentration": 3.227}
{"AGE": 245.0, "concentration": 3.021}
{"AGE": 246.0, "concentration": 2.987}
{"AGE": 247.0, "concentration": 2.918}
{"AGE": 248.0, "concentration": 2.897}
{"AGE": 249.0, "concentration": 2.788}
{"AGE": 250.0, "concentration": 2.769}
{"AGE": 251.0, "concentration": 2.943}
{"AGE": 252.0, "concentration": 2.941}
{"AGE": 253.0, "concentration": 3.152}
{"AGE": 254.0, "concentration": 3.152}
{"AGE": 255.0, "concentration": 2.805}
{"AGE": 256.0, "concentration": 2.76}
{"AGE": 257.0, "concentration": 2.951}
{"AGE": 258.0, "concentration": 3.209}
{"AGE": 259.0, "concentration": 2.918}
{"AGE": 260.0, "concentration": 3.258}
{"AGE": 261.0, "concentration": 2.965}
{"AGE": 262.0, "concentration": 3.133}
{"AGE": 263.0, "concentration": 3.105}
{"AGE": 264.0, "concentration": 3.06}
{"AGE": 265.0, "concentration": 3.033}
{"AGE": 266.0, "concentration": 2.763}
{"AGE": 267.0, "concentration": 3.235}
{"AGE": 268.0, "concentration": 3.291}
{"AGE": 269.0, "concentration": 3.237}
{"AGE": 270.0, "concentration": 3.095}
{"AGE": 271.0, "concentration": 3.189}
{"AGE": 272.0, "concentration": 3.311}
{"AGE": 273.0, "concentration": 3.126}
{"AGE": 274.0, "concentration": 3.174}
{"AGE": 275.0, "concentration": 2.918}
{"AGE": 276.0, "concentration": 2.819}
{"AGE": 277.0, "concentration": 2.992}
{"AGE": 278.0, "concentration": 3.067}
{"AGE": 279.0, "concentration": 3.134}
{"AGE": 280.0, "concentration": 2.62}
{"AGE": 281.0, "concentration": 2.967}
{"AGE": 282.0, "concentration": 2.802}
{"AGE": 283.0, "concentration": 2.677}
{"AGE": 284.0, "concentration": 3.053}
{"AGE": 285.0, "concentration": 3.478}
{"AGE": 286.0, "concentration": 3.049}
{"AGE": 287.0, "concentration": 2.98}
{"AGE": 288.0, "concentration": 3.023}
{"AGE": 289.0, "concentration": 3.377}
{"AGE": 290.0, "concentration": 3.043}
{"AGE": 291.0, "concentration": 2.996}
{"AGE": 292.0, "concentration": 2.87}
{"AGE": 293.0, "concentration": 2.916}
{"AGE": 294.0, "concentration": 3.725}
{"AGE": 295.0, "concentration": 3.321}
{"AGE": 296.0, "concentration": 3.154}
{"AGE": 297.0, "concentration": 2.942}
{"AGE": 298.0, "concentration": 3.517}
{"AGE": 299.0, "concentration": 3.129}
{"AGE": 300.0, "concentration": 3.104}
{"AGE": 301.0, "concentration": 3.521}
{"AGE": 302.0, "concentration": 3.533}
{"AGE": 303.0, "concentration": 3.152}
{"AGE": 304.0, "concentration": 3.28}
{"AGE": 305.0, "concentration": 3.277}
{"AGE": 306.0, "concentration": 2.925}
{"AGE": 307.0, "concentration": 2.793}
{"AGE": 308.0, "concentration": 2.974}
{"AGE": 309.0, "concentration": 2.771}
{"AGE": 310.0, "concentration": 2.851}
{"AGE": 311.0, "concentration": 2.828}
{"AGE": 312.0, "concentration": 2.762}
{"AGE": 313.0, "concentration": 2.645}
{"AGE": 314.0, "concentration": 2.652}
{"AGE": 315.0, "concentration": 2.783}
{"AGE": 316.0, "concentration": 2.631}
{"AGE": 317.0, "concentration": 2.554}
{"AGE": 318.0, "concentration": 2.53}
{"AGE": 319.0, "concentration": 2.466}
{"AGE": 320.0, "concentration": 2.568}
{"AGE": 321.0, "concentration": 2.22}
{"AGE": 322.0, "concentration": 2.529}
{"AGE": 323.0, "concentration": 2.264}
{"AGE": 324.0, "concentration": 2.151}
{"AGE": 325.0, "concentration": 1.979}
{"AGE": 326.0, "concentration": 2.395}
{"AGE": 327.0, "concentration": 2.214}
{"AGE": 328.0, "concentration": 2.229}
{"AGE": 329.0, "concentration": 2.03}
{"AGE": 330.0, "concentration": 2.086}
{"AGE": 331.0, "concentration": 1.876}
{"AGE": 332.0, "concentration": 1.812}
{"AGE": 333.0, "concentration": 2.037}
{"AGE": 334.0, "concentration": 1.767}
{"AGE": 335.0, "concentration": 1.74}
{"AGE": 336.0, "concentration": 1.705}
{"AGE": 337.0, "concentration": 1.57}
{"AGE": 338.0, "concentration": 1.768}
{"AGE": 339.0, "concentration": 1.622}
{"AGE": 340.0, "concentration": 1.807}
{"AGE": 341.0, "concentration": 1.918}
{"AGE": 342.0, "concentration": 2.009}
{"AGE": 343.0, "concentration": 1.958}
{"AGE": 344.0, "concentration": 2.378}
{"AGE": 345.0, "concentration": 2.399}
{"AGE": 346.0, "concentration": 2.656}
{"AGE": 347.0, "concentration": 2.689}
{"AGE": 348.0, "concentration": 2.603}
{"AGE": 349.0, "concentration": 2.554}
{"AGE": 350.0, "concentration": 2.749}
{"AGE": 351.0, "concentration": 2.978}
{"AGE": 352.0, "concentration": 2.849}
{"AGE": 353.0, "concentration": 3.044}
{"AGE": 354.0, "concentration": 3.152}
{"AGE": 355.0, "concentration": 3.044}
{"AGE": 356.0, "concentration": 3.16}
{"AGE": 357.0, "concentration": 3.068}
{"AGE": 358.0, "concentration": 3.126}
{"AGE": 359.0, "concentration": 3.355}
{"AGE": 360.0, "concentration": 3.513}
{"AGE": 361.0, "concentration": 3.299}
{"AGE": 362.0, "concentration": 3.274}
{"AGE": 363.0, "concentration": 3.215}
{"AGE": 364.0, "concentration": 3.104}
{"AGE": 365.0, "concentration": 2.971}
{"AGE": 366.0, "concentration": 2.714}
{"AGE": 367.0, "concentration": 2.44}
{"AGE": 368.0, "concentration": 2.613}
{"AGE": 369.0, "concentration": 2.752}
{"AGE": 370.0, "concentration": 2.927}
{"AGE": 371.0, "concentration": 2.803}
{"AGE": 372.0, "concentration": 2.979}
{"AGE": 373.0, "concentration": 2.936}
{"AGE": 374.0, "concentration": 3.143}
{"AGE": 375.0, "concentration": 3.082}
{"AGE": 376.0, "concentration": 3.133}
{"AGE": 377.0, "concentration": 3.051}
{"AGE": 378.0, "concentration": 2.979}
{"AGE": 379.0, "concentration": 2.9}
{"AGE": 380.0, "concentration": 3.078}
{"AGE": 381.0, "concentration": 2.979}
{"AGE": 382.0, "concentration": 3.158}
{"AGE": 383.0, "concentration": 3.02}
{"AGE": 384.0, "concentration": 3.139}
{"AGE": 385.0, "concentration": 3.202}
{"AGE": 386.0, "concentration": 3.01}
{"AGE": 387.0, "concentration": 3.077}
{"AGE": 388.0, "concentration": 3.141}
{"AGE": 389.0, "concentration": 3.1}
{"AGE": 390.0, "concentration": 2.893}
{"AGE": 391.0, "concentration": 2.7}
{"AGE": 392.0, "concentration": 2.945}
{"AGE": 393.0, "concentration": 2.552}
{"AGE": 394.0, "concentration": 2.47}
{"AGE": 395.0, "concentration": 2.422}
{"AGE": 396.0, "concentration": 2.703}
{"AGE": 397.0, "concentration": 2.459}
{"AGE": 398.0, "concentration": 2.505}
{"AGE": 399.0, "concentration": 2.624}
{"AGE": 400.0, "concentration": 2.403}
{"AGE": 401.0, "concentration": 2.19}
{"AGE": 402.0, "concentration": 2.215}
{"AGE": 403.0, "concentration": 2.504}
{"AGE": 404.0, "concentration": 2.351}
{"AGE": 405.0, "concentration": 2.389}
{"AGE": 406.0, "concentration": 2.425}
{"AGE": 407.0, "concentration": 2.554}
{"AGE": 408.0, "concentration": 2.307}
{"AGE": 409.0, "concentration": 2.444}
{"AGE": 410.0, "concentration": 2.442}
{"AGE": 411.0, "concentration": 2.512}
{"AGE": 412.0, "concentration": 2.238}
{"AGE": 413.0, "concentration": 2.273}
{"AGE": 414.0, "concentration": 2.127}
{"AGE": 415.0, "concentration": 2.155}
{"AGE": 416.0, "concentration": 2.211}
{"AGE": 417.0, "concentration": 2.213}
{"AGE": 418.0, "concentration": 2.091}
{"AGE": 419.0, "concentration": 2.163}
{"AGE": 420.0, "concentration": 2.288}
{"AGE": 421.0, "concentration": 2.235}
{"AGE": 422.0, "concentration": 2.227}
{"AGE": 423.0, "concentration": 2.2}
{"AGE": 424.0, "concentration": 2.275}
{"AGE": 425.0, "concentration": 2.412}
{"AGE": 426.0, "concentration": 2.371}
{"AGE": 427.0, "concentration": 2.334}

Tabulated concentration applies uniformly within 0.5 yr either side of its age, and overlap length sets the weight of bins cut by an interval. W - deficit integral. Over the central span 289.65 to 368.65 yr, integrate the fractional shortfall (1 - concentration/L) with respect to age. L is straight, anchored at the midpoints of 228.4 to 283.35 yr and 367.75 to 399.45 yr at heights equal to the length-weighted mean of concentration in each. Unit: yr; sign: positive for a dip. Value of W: 8.6 yr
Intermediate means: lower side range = 3.13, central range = 2.67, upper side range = 2.89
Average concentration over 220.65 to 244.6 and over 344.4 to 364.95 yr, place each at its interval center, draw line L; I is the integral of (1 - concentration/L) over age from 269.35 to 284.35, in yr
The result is 1.0 yr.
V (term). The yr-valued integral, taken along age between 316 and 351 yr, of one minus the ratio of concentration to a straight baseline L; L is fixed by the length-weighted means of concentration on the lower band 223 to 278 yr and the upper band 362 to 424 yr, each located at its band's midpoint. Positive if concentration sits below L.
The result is 8.3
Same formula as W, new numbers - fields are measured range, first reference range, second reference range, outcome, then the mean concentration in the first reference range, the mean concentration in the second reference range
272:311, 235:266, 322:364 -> -3.8 yr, 3.1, 2.45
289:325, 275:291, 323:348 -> -4.4 yr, 3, 2.05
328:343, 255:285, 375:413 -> 5.3 yr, 3.03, 2.71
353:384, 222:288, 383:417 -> -4.0 yr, 3.13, 2.57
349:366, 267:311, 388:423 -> -2.4 yr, 3.1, 2.43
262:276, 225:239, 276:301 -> 0.4 yr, 3.43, 3.08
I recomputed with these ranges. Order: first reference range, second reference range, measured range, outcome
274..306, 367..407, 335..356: 3.9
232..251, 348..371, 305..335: 6.3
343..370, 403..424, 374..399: -3.1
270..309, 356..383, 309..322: 1.9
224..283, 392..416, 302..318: 0.0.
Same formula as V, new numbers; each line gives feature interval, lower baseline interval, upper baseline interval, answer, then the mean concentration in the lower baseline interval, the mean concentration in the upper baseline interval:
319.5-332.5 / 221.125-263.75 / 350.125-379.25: 3.8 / 3.18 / 3.02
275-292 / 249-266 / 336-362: -0.7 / 3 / 2.61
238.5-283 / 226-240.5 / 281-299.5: 3.2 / 3.43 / 3.11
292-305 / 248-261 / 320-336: -4.4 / 2.97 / 2.09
